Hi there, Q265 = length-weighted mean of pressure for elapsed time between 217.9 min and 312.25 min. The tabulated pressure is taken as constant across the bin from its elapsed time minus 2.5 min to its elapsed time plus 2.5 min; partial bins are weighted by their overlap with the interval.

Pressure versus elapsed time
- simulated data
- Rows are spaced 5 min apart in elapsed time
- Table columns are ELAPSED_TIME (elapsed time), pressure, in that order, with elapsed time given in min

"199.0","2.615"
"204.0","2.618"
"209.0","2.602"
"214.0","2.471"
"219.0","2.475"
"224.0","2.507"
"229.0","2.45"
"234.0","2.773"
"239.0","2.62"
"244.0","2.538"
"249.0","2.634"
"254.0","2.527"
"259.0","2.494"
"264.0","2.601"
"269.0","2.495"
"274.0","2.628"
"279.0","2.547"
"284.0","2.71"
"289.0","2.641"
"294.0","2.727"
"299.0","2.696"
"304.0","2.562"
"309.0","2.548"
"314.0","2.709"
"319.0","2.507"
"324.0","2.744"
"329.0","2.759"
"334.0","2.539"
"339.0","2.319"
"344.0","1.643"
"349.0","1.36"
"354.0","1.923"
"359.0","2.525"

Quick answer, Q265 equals 2.59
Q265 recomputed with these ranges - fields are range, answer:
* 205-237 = 2.55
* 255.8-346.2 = 2.55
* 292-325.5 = 2.64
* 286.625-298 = 2.69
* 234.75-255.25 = 2.6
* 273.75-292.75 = 2.64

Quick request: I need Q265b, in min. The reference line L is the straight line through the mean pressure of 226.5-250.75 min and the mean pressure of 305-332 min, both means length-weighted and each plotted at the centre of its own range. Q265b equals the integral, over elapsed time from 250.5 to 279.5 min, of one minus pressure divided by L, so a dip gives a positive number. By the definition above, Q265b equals 0.7 min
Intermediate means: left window 2.6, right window 2.65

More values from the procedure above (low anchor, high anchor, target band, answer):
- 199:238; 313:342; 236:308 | -0.9 min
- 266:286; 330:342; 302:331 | -1.8 min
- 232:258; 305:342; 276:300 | -0.7 min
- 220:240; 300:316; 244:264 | 0.2 min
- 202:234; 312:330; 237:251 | -0.1 min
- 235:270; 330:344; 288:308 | -1.7 min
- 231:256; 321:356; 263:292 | -1.7 min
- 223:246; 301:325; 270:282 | 0.1 min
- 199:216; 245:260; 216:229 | 0.4 min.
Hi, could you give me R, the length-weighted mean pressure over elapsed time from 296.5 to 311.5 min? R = 2.6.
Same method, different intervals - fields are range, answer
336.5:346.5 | 1.98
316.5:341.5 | 2.57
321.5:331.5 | 2.75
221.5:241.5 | 2.59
